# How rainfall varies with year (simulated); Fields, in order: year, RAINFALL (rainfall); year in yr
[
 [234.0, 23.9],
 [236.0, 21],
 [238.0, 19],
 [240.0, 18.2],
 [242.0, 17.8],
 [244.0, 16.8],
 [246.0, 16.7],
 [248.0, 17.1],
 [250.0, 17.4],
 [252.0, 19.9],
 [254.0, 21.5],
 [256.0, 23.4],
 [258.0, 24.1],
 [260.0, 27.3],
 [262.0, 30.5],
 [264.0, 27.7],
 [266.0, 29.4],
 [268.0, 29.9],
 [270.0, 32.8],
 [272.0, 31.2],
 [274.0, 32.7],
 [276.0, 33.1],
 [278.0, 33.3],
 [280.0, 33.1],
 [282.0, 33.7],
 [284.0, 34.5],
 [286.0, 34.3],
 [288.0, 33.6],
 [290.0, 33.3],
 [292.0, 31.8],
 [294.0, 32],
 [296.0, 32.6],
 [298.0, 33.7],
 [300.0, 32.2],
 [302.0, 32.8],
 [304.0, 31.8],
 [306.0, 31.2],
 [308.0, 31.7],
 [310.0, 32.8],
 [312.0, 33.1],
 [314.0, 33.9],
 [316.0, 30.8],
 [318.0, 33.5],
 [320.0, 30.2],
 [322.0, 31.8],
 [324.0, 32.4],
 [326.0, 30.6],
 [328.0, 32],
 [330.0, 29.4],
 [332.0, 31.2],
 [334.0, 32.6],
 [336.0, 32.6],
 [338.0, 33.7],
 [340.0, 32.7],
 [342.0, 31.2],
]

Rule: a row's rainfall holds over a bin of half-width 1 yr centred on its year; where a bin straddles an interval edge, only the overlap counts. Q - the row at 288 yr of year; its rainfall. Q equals 33.6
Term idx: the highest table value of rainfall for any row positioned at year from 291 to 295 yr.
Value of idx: 32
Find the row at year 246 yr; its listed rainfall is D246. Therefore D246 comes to 16.7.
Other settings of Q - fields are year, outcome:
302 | 32.8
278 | 33.3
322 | 31.8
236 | 21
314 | 33.9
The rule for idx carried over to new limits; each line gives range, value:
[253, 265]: 30.5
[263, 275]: 32.8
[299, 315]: 33.9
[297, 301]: 33.7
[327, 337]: 32.6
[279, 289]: 34.5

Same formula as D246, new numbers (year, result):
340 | 32.7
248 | 17.1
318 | 33.5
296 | 32.6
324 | 32.4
